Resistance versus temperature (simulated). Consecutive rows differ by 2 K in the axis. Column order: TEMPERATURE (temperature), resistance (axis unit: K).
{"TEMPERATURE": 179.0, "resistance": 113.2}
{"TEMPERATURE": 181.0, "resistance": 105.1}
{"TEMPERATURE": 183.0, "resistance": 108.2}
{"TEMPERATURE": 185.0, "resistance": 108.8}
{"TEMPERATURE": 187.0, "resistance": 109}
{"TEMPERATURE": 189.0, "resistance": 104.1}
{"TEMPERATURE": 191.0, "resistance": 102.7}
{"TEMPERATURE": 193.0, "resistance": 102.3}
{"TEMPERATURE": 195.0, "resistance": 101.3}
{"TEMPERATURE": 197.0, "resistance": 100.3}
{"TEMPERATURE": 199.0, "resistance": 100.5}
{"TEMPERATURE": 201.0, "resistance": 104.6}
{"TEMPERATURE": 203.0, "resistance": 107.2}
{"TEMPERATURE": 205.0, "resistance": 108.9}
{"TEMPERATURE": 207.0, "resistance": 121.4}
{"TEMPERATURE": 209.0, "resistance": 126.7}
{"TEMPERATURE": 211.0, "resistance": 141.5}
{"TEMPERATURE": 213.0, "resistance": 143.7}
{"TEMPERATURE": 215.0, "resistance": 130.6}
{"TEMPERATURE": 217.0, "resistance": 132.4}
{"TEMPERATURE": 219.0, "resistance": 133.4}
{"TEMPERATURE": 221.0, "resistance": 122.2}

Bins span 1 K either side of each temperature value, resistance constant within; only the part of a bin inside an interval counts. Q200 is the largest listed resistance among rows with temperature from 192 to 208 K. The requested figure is 121.4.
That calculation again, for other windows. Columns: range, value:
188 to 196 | 104.1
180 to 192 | 109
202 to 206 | 108.9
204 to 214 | 143.7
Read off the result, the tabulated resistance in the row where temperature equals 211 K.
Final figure 141.5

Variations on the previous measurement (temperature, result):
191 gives 102.7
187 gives 109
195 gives 101.3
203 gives 107.2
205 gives 108.9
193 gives 102.3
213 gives 143.7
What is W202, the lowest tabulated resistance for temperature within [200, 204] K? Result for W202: 104.6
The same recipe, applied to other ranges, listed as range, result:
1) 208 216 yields 126.7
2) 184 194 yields 102.3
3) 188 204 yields 100.3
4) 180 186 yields 105.1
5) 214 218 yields 130.6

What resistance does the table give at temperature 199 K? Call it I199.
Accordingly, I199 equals 100.5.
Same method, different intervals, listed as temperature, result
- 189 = 104.1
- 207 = 121.4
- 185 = 108.8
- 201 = 104.6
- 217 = 132.4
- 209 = 126.7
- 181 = 105.1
